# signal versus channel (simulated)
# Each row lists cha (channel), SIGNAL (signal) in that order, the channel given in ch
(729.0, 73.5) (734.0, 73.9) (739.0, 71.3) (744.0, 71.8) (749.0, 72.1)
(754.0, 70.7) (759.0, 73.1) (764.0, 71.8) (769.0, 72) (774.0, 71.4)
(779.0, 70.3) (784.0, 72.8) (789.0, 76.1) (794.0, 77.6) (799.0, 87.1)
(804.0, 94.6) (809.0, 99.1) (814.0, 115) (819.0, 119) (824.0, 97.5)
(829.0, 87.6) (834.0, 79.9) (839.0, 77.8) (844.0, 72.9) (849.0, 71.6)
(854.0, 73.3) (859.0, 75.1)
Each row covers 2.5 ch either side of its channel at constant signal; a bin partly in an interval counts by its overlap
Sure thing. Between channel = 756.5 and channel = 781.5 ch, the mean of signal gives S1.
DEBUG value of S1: 71.7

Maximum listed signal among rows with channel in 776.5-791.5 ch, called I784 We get 76.1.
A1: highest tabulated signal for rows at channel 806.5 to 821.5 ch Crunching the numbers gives 119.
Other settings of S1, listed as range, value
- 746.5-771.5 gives 71.9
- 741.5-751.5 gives 72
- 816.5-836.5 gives 96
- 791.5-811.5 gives 89.6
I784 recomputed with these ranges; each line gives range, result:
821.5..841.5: 97.5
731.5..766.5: 73.9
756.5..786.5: 73.1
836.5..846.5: 77.8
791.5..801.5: 87.1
